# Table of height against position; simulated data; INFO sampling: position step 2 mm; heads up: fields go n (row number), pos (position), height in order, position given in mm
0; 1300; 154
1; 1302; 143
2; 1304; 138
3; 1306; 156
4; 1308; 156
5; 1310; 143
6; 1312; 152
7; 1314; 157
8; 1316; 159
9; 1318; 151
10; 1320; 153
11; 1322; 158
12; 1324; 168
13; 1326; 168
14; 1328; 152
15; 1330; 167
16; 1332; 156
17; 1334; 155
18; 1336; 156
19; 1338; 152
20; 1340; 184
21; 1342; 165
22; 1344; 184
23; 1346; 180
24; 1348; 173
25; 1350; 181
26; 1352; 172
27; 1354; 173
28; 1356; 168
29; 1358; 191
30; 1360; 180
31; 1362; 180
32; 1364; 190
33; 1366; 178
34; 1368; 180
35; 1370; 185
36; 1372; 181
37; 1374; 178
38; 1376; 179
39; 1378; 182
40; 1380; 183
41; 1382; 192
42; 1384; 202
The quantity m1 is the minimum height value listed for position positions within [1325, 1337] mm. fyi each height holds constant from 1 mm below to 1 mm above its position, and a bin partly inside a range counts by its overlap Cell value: 152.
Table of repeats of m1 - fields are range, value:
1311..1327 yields 151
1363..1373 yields 178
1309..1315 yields 143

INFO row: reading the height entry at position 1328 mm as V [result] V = 152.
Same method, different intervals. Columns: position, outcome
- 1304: 138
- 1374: 178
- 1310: 143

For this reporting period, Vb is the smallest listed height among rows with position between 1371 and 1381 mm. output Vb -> 178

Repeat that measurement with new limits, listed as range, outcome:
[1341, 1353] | 165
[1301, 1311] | 138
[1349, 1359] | 168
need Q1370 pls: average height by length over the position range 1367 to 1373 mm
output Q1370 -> 182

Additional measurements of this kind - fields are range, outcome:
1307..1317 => 153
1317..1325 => 158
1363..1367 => 184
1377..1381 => 182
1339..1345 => 178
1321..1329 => 162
